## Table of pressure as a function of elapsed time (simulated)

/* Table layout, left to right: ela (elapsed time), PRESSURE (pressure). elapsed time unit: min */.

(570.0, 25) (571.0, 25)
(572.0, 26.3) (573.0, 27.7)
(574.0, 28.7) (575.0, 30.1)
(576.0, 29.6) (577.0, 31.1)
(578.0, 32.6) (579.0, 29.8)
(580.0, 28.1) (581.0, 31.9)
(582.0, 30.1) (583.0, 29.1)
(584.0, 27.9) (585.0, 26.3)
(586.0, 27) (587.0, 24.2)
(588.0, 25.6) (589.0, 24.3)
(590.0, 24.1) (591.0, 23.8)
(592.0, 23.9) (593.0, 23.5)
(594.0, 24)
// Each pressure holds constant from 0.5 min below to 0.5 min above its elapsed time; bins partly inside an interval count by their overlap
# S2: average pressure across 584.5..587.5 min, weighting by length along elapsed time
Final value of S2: 25.8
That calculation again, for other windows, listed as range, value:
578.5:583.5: 29.8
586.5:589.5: 24.7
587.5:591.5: 24.5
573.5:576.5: 29.5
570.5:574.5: 26.9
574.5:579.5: 30.6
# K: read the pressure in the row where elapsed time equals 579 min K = 29.8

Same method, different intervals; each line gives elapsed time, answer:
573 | 27.7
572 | 26.3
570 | 25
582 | 30.1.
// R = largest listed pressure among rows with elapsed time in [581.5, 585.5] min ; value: 30.1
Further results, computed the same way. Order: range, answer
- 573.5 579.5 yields 32.6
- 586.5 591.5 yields 25.6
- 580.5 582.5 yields 31.9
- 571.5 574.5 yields 28.7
